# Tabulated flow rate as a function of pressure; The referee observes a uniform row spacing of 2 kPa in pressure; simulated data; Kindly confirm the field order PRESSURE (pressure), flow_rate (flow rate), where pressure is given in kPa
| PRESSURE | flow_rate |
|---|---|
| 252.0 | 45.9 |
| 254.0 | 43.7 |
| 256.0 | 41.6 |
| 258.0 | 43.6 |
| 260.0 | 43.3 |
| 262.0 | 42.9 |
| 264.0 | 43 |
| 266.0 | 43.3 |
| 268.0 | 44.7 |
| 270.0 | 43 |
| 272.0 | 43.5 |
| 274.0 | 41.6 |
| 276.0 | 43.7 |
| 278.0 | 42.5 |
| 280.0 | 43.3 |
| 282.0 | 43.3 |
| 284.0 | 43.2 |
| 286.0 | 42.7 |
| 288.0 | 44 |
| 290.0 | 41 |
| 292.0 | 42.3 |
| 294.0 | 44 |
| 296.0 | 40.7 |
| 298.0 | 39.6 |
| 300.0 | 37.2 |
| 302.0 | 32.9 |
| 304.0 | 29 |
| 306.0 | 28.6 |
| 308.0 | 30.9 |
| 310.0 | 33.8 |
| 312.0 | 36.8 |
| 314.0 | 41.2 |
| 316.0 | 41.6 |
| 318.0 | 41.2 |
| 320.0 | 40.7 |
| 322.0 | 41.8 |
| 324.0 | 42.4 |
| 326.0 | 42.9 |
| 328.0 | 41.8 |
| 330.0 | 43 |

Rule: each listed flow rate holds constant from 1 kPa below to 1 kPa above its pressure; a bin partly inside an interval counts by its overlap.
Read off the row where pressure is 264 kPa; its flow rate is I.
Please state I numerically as 43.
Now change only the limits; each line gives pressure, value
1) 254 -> 43.7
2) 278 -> 42.5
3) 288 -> 44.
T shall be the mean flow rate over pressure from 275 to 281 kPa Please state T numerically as 43.2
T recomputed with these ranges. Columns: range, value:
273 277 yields 42.7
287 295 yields 42.8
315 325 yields 41.5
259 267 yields 43.1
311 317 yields 39.9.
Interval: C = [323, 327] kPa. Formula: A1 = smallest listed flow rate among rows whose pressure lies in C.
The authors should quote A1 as 42.4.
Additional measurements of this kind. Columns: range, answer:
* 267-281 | 41.6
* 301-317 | 28.6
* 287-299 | 39.6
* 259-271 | 42.9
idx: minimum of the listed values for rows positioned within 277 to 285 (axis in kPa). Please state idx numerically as 42.5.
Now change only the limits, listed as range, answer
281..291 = 41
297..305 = 29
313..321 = 40.7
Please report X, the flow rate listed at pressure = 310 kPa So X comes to 33.8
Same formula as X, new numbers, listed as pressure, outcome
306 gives 28.6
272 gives 43.5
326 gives 42.9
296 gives 40.7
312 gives 36.8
